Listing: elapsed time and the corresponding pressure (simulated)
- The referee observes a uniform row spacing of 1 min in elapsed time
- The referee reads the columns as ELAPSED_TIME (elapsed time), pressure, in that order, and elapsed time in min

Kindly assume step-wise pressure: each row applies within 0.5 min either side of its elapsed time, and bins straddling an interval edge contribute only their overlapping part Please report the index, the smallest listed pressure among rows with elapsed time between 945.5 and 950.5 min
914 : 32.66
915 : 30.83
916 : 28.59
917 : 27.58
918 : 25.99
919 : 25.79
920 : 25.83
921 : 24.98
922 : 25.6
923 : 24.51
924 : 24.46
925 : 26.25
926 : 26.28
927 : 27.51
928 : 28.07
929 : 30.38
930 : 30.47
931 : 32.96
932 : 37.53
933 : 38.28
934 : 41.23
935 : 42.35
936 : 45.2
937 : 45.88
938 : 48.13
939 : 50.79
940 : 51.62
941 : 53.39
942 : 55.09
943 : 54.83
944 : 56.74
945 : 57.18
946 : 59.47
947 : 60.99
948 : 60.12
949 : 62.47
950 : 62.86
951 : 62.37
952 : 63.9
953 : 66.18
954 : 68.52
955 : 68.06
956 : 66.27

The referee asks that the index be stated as 59.47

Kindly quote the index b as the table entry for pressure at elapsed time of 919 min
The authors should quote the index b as 25.79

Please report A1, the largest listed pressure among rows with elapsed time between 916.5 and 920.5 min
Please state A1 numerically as 27.58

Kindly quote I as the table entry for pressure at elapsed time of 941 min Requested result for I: 53.39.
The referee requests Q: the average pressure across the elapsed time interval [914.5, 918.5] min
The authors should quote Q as 28.2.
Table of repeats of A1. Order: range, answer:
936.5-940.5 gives 51.62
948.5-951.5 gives 62.86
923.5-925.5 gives 26.25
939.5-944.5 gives 56.74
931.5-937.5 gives 45.88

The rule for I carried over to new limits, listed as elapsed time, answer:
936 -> 45.2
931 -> 32.96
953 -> 66.18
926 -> 26.28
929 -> 30.38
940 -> 51.62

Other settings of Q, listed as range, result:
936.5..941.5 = 50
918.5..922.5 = 25.5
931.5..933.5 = 37.9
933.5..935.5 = 41.8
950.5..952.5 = 63.1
